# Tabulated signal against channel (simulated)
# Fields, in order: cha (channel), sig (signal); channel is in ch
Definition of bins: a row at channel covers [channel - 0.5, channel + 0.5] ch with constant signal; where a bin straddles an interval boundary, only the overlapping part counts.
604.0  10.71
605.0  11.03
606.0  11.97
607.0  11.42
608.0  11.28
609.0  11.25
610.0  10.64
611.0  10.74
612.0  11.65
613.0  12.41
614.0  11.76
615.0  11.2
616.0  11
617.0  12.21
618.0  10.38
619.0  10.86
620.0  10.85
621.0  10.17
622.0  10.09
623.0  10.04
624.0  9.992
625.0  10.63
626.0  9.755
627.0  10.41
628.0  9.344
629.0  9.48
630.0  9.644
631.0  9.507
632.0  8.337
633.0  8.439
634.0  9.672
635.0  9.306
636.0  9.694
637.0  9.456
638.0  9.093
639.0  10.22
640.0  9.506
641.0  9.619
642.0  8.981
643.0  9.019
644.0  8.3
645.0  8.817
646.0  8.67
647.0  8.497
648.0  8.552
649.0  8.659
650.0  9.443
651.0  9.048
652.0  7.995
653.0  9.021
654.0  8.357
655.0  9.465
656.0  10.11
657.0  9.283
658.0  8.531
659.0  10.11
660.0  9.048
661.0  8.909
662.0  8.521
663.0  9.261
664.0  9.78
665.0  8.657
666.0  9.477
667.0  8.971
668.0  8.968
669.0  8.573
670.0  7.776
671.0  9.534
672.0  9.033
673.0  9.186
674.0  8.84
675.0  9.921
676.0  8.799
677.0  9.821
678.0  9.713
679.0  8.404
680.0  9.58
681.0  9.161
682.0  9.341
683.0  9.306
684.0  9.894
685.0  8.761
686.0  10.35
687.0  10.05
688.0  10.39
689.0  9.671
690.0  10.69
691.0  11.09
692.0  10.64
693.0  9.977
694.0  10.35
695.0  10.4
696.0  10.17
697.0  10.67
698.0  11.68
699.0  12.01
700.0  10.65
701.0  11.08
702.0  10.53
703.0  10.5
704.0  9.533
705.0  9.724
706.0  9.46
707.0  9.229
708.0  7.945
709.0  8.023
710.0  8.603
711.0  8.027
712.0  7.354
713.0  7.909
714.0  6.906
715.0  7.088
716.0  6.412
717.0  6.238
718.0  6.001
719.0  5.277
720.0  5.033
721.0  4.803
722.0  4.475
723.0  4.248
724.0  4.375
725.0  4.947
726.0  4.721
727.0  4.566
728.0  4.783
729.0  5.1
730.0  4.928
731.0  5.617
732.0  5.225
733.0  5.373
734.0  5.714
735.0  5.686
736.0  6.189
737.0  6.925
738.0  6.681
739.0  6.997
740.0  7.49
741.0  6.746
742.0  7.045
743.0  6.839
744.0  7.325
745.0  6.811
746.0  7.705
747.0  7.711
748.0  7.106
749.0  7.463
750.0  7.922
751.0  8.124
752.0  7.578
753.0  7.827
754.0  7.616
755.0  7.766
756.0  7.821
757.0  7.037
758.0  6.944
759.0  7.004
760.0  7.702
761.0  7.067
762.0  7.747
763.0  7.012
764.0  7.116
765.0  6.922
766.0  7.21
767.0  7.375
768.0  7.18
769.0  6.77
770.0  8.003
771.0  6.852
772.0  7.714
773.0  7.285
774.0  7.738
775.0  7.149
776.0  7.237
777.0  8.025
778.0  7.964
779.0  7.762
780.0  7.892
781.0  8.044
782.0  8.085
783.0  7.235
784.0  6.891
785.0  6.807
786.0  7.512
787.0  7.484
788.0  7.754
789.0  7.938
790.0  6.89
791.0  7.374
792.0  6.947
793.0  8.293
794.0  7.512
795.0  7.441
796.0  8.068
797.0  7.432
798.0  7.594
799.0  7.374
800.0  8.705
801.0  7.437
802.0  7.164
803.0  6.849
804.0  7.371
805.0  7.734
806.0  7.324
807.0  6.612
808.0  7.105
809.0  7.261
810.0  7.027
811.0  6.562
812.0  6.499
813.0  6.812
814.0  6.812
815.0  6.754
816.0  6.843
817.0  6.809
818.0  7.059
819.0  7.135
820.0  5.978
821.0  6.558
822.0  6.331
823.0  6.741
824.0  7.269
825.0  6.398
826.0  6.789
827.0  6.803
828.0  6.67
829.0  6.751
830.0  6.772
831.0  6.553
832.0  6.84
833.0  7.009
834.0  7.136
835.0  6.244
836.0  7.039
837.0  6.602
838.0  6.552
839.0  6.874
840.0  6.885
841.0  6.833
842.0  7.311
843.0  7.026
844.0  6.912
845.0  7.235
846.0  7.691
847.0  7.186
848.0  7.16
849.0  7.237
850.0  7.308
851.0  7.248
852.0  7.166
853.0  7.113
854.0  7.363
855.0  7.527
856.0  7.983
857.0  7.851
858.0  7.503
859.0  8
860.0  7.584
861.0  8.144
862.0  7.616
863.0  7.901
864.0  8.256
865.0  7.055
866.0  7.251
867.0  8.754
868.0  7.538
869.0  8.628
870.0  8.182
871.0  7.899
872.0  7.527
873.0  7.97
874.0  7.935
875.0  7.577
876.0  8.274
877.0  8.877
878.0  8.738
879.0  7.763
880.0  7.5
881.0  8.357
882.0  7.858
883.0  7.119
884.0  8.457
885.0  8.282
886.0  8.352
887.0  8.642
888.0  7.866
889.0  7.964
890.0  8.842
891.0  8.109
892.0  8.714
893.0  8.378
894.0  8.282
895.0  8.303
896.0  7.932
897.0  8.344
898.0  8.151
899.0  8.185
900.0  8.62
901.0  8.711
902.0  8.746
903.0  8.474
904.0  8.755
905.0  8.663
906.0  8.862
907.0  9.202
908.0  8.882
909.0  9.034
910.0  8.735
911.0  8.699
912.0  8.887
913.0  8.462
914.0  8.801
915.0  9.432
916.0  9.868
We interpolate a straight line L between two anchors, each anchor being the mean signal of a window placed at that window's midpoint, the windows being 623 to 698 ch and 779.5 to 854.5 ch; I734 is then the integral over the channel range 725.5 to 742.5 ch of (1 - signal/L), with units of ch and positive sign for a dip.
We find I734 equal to 5.01 ch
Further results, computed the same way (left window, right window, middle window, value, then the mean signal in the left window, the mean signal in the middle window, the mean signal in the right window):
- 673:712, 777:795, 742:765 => 2.56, 9.78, 7.4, 7.56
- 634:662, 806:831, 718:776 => 8.33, 9.1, 6.6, 6.77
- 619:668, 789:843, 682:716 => -4.02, 9.32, 9.6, 7.02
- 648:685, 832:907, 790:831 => 5.64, 9.11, 7.07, 7.81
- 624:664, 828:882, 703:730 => 6.32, 9.21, 6.61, 7.47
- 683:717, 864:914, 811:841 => 6.76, 9.52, 6.74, 8.3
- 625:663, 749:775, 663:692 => -2.57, 9.18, 9.44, 7.41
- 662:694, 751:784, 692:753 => 7.76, 9.47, 7.43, 7.46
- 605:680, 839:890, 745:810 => 7.89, 9.66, 7.45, 7.73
